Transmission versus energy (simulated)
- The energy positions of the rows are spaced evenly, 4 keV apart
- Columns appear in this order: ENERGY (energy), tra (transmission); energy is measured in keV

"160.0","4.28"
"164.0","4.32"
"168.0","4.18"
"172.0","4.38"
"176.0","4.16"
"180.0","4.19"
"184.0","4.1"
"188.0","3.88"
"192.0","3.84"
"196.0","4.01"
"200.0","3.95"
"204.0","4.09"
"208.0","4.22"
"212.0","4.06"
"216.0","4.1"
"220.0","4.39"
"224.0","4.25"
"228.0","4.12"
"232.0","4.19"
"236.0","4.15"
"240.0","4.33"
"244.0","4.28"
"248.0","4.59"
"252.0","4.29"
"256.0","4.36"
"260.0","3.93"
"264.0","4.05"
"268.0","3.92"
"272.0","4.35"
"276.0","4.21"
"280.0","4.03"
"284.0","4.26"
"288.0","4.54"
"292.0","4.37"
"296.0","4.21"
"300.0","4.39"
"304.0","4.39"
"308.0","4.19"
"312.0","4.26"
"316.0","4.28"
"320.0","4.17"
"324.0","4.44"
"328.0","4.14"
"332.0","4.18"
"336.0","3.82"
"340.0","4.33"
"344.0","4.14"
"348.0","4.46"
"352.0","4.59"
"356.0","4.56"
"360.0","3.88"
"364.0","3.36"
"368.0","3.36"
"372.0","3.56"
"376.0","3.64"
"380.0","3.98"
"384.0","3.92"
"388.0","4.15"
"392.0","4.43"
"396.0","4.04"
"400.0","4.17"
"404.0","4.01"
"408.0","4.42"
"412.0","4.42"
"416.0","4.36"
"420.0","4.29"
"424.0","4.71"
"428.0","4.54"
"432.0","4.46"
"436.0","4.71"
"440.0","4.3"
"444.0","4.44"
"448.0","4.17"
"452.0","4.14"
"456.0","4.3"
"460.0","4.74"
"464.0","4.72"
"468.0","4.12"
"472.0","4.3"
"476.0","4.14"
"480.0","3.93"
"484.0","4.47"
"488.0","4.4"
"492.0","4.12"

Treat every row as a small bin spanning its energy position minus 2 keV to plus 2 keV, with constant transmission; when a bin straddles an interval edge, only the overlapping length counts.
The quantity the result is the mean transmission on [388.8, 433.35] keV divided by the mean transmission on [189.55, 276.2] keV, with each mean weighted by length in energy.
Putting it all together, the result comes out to 1.0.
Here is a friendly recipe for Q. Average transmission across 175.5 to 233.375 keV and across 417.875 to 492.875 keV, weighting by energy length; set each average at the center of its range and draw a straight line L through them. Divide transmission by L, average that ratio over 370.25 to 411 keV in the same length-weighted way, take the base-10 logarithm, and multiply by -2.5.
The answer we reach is 0.07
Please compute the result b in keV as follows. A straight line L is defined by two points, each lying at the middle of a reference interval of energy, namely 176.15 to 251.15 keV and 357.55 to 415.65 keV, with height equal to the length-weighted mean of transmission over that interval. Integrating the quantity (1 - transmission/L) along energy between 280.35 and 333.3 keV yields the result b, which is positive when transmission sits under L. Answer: -3.0 keV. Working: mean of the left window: 4.15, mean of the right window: 3.97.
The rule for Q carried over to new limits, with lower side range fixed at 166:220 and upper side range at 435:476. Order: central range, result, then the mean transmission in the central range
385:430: 0.00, 4.31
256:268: 0.03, 4.04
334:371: 0.06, 4.04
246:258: -0.06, 4.41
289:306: -0.04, 4.35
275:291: -0.02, 4.27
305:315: -0.01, 4.25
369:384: 0.15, 3.73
